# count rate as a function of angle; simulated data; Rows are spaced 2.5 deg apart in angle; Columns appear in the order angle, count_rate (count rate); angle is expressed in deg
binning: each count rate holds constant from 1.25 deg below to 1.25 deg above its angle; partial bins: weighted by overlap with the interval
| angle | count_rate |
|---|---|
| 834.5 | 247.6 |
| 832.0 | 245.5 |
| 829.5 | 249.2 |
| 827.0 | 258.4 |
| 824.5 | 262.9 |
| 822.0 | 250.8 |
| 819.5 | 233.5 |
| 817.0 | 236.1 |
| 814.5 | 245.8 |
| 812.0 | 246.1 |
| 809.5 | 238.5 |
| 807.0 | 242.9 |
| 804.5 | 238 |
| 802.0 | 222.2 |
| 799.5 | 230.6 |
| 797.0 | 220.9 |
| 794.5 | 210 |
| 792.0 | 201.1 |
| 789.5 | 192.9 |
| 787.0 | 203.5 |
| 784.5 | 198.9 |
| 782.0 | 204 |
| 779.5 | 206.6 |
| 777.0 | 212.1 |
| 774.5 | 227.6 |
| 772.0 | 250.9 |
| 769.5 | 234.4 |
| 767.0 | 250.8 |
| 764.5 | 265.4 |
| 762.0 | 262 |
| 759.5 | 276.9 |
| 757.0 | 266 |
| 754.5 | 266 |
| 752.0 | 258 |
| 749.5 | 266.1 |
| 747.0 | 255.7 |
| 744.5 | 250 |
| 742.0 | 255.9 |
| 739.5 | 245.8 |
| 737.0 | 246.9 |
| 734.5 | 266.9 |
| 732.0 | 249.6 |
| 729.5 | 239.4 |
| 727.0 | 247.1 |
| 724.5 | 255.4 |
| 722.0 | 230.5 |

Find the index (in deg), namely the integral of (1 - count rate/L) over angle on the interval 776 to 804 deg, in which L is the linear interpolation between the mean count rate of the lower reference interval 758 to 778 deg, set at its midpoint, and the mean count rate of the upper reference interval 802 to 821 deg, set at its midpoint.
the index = 3.8 deg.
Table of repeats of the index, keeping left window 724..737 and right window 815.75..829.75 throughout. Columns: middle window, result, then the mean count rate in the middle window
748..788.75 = 1.6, 240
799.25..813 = 0.7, 237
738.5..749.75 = -0.1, 254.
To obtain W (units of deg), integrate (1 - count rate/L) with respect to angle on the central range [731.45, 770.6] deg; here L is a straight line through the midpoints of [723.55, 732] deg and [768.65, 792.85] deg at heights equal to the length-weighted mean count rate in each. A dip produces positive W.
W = -4.3 deg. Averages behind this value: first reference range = 247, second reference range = 213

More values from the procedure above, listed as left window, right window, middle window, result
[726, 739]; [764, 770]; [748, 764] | -1.0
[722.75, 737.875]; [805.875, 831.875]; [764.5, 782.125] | 1.2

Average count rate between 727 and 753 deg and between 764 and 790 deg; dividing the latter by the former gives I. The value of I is 0.88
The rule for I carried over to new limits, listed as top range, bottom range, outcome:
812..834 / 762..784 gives 1.07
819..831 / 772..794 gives 1.21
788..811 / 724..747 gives 0.88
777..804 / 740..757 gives 0.81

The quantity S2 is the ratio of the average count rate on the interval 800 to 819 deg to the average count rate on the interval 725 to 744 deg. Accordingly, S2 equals 0.95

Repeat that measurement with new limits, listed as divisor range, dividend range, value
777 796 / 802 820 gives 1.18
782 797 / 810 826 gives 1.21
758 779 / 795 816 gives 0.95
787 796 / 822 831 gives 1.26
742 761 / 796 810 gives 0.88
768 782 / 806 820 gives 1.07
